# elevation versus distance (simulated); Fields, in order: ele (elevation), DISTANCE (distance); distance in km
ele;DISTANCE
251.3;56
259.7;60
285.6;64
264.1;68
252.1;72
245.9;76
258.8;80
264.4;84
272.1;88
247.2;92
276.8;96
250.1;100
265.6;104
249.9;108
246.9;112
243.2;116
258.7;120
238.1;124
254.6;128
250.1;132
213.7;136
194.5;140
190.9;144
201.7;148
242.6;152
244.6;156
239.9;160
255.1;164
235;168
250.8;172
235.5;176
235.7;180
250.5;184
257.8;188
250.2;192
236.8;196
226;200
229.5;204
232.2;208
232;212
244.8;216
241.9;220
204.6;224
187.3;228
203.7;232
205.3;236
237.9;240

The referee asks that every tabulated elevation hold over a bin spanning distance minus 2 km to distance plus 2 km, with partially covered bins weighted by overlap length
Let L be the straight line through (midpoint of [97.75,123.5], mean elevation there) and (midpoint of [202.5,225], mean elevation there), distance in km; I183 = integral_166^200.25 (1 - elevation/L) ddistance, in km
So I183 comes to -0.7 km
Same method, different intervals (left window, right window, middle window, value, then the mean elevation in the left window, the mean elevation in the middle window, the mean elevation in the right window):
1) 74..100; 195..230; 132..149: 2.7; 260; 206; 226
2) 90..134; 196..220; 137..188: 2.2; 253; 232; 234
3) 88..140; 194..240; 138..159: 2.1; 248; 216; 223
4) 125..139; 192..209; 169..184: -0.5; 236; 242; 233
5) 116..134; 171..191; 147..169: 0.8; 250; 238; 246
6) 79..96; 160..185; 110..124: 0.4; 263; 248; 243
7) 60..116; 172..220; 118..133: 0.1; 259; 250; 240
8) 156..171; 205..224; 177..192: -0.5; 244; 247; 234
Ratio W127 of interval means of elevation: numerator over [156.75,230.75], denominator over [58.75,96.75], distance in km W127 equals 0.9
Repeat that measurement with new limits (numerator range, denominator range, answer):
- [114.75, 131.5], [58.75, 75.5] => 0.94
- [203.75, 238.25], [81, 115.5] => 0.85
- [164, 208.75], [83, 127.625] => 0.94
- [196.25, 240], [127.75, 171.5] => 0.97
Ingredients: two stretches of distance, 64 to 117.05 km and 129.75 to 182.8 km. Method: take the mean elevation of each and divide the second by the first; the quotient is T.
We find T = 0.89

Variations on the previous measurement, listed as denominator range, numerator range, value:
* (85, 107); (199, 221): 0.90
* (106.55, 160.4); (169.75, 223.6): 1.03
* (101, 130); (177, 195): 0.98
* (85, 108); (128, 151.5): 0.83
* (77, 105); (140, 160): 0.84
